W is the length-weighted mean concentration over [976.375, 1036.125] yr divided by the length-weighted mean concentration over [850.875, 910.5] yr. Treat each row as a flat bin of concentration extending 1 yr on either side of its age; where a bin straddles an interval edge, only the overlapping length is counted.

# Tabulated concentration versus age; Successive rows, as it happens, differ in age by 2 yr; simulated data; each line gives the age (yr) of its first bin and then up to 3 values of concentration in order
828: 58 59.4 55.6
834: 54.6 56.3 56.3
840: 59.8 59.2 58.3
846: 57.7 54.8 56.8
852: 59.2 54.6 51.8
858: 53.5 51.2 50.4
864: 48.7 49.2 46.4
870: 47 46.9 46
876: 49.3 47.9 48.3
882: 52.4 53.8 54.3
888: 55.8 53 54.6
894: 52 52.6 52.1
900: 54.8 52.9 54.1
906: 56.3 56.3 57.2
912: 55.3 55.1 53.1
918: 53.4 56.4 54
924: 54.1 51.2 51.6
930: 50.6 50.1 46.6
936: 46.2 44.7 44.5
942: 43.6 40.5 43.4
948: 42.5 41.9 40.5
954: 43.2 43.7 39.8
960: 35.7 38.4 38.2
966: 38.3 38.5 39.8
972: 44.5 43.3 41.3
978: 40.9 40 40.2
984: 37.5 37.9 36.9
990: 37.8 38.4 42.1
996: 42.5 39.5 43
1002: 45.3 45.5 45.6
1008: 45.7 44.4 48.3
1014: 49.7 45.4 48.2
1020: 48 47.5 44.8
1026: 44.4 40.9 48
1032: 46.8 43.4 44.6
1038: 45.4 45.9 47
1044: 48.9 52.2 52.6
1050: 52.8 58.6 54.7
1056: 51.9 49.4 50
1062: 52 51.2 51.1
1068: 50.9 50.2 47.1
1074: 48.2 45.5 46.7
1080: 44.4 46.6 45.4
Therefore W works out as 0.8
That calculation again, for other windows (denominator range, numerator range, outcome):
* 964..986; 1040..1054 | 1.29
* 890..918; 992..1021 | 0.83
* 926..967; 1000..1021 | 1.07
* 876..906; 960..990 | 0.75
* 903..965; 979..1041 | 0.91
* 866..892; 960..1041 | 0.85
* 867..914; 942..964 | 0.78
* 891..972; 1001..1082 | 1.00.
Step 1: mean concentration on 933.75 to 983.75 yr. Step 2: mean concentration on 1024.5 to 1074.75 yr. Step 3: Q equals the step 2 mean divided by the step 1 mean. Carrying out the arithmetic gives 1.2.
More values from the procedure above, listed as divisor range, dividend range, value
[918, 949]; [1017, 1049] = 0.97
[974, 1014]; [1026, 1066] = 1.17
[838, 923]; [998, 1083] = 0.90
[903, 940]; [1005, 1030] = 0.88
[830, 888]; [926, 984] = 0.80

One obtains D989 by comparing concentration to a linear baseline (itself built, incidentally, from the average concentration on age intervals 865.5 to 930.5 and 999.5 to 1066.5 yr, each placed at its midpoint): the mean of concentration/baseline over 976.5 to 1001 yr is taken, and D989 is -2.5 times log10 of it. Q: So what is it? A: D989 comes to 0.24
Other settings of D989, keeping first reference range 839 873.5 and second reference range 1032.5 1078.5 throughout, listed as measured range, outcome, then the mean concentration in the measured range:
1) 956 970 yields 0.31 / 38.7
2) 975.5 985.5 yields 0.27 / 39.8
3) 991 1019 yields 0.14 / 44.5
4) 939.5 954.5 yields 0.21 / 42.4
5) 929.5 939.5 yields 0.10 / 47.3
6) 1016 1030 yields 0.10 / 45.8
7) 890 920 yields -0.04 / 54.3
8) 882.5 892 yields -0.03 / 54.2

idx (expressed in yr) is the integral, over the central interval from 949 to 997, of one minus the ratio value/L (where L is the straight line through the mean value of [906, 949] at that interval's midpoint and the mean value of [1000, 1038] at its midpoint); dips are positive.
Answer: 7.9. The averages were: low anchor 50.2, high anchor 45.8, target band 40.1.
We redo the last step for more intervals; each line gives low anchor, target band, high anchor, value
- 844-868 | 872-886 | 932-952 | 0.29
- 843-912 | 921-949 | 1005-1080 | 2.06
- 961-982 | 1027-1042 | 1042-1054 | 1.59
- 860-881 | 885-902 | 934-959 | -2.55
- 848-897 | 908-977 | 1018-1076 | 6.04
